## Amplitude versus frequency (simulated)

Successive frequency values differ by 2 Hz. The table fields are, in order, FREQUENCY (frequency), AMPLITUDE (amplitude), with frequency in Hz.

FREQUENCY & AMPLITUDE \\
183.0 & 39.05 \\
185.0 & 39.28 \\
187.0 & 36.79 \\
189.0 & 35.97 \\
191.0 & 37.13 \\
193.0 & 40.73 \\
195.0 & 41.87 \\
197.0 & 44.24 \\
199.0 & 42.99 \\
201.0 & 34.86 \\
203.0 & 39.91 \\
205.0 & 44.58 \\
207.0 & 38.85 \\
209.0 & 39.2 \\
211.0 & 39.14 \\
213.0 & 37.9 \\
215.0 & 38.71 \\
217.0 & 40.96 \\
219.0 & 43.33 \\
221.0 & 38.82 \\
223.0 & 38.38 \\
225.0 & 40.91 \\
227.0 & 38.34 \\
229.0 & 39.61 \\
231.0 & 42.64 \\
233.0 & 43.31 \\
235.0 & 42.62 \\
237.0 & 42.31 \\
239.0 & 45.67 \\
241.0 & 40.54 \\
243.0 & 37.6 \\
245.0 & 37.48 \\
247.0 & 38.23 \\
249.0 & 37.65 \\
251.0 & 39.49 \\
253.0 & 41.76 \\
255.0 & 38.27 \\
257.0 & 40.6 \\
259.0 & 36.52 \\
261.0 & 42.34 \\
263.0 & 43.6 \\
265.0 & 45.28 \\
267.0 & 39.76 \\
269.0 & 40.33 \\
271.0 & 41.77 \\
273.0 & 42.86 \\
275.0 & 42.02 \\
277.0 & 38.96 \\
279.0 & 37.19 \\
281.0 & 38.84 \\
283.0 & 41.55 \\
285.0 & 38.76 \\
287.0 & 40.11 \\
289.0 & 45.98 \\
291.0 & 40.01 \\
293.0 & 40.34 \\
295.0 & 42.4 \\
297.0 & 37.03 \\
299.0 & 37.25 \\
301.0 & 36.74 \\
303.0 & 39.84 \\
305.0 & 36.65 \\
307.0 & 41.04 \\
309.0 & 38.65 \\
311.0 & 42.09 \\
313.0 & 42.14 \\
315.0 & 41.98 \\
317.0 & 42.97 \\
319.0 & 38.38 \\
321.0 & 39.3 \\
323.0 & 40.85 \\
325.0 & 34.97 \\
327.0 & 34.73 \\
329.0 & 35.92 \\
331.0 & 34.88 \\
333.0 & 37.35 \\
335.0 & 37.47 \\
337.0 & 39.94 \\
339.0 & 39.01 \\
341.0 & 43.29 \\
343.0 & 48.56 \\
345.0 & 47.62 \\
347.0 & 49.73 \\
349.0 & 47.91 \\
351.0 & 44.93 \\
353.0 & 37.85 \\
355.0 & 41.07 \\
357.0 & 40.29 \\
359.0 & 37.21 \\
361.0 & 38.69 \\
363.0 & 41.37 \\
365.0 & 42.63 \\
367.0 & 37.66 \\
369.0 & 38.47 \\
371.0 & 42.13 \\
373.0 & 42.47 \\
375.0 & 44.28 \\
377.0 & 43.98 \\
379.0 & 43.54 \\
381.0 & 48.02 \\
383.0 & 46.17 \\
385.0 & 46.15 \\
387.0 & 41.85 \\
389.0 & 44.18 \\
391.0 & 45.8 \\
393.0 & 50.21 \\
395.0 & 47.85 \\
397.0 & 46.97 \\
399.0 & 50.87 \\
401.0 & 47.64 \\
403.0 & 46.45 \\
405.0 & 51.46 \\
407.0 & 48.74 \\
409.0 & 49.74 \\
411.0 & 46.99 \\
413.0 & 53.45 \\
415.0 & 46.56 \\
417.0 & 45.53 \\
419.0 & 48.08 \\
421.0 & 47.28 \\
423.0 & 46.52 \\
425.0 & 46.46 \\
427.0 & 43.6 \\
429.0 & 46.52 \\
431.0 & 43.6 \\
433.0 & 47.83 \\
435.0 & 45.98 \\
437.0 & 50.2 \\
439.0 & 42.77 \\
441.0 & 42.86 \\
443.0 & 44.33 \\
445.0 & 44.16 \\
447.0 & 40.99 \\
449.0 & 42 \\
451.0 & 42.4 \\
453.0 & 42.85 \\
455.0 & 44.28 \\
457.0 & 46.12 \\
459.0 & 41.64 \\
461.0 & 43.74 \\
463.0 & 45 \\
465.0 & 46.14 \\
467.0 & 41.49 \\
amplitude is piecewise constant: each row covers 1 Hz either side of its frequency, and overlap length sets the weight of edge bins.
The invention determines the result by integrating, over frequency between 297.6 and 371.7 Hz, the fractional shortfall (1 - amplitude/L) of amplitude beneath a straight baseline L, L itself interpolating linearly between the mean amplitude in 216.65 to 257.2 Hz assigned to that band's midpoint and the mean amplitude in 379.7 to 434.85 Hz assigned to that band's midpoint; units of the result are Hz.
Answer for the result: 6.7 Hz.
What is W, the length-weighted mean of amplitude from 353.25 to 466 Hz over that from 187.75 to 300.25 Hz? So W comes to 1.1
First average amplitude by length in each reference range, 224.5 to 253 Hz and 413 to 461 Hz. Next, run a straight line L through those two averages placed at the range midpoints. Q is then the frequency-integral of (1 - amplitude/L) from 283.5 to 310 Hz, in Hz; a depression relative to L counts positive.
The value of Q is 1.4 Hz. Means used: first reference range 40.5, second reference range 45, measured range 39.6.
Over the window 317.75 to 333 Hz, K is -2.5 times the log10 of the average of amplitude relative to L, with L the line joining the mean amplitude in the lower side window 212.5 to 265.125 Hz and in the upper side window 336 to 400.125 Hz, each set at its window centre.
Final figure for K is 0.15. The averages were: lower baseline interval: 40.4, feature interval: 37.1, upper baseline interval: 43.8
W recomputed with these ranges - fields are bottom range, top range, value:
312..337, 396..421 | 1.26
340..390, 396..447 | 1.08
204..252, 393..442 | 1.18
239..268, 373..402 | 1.15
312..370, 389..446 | 1.16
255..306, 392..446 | 1.17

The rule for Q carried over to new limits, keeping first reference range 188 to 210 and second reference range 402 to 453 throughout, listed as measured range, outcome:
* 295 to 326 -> 2.6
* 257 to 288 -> 1.0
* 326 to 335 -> 1.6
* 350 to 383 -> 2.1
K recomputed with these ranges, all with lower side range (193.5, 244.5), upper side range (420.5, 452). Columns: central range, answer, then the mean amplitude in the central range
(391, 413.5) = -0.11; 48.9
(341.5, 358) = -0.04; 44.7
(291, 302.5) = 0.09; 38.9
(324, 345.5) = 0.10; 39.2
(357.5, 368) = 0.10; 39.5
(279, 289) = 0.05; 40.2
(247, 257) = 0.05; 39.3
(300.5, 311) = 0.09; 39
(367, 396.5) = -0.02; 44.5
